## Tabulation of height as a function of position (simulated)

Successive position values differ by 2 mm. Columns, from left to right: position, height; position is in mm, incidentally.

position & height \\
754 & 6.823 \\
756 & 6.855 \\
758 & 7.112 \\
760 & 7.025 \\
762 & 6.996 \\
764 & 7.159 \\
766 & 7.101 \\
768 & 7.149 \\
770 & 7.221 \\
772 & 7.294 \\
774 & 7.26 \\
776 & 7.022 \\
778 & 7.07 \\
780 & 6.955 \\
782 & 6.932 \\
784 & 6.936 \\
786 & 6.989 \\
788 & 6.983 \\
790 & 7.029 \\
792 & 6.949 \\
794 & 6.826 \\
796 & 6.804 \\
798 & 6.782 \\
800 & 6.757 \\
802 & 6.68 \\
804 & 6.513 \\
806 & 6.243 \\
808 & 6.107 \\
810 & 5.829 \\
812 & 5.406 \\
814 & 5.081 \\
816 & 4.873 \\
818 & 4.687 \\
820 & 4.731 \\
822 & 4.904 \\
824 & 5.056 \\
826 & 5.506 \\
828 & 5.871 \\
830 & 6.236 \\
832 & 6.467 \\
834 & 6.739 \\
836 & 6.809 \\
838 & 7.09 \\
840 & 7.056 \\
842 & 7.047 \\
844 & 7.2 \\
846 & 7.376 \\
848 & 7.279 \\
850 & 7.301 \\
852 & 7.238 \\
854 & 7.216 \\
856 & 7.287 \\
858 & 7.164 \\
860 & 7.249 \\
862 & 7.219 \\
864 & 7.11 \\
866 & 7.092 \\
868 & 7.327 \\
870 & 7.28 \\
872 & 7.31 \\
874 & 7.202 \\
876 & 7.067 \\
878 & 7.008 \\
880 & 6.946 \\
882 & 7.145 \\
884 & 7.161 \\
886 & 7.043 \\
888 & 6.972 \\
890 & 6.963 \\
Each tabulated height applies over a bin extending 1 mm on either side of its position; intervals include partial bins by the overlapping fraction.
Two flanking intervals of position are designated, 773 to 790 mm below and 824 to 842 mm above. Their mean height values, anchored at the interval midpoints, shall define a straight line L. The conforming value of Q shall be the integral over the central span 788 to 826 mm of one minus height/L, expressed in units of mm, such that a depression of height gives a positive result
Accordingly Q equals 4.3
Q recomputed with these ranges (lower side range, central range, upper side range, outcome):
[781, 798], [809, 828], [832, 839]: 4.7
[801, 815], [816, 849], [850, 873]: 1.8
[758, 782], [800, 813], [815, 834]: -0.4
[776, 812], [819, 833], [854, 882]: 2.8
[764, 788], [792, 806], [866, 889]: 0.8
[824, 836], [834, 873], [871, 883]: -3.3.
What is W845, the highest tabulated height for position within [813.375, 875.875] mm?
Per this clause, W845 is 7.376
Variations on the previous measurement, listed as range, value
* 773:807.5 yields 7.26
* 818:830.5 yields 6.236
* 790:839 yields 7.09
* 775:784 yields 7.07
